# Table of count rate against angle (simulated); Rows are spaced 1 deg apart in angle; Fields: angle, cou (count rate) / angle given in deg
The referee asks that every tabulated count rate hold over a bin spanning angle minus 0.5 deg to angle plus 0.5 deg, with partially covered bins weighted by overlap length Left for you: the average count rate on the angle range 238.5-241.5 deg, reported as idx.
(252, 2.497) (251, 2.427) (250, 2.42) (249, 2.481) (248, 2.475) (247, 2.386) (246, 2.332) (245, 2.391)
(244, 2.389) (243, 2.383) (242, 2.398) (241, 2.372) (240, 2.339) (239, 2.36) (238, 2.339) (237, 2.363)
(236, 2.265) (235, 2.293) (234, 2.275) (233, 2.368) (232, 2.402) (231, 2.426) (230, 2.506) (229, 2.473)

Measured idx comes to 2.36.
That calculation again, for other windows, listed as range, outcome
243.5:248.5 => 2.39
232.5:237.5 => 2.31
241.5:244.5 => 2.39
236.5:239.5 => 2.35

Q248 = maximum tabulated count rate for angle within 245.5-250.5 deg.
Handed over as 2.481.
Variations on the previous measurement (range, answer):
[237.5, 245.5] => 2.398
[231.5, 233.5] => 2.402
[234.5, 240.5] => 2.363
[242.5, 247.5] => 2.391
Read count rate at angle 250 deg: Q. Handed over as 2.42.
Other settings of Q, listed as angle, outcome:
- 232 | 2.402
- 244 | 2.389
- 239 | 2.36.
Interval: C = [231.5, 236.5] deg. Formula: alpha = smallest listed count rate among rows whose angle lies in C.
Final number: 2.265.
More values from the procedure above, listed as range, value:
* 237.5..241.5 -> 2.339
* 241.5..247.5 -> 2.332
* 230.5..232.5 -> 2.402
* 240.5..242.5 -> 2.372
